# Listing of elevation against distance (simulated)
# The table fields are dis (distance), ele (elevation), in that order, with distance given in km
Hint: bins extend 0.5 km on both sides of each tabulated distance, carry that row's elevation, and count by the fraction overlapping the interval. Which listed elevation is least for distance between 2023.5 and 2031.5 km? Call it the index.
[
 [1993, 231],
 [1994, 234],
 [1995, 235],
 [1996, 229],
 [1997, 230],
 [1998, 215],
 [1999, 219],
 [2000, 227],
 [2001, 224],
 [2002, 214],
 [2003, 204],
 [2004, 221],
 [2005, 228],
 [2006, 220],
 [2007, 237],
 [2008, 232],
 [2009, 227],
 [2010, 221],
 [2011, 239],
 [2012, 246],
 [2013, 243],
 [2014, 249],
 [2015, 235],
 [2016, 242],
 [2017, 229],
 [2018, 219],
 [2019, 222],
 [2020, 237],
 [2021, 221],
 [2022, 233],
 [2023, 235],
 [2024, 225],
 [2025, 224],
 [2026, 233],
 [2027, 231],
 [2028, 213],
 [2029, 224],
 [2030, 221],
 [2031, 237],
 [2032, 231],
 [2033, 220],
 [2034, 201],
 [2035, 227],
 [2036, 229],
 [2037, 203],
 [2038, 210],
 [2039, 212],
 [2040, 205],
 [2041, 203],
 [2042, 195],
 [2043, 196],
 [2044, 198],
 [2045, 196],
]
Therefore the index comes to 213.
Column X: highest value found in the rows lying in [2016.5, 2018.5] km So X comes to 229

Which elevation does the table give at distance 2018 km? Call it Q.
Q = 219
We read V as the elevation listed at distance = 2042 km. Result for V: 195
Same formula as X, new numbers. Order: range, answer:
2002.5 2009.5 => 237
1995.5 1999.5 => 230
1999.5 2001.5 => 227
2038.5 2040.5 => 212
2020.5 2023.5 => 235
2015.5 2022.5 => 242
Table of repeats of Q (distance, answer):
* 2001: 224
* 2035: 227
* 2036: 229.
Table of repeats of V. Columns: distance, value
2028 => 213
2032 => 231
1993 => 231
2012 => 246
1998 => 215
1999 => 219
